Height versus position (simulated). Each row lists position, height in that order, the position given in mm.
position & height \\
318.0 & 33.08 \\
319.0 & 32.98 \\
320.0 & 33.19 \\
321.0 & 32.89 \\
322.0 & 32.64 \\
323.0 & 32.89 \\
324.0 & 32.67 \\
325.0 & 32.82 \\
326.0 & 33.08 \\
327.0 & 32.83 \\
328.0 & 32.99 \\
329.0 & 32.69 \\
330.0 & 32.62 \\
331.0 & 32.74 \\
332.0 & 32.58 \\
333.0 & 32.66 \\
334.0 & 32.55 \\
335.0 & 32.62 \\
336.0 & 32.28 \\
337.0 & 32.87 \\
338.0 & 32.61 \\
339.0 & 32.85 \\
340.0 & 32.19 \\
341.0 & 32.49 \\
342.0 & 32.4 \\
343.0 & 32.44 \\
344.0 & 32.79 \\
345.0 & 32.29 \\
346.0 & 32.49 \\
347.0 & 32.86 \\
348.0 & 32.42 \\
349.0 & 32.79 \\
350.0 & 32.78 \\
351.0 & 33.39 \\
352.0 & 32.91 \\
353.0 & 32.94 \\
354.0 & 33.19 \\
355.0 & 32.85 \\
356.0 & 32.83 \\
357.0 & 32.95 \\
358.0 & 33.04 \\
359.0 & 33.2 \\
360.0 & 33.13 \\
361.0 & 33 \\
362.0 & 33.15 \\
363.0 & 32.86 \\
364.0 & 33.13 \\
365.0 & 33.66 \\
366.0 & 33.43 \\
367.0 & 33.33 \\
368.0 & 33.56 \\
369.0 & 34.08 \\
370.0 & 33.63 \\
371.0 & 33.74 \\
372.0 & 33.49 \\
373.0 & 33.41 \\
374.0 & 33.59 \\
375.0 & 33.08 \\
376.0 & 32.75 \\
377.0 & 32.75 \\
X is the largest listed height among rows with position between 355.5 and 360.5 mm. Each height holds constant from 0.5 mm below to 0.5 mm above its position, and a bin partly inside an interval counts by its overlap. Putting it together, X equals 33.2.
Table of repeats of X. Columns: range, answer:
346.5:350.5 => 32.86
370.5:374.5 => 33.74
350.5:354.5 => 33.39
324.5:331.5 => 33.08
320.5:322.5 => 32.89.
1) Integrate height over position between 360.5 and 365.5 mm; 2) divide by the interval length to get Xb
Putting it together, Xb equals 33.2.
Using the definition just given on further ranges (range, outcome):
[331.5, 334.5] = 32.6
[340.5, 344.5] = 32.5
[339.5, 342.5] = 32.4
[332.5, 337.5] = 32.6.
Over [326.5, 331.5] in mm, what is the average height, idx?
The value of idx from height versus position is 32.8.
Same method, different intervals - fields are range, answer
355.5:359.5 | 33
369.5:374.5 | 33.6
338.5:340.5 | 32.5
